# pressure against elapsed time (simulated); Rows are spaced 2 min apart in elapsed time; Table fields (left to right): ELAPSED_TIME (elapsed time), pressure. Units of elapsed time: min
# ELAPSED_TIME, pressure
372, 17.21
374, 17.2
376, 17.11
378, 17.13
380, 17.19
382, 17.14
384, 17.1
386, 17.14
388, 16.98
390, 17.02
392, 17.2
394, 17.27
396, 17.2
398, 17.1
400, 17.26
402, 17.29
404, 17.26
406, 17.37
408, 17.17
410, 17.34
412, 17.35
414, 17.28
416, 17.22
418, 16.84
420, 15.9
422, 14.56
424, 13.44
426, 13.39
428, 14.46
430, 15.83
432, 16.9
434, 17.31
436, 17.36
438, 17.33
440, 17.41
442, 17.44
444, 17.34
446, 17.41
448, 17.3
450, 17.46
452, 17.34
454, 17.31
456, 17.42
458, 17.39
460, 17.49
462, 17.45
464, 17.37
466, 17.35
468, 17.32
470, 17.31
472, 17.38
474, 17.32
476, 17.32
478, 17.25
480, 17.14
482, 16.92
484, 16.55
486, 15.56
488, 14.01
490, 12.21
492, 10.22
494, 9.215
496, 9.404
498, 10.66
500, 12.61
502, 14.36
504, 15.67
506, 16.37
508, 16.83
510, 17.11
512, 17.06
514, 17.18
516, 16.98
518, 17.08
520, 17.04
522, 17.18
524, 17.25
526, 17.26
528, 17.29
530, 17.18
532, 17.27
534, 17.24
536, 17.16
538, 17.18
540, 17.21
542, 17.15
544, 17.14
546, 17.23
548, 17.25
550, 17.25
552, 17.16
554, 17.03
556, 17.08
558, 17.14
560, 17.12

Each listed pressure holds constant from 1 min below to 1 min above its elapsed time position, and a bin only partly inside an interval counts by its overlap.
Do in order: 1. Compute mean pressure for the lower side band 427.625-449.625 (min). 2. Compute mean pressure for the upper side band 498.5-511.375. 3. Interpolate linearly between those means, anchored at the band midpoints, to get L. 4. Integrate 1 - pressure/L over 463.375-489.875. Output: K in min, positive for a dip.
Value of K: -1.0 min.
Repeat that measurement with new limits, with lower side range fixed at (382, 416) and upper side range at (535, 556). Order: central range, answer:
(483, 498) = 4.2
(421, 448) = 1.6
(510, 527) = 0.0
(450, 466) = -0.2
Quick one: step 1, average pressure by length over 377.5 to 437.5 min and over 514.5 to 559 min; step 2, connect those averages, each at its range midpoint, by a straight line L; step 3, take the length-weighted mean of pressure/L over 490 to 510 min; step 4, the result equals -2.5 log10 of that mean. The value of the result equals 0.29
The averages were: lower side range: 16.7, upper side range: 17.2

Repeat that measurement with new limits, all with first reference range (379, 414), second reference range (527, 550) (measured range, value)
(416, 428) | 0.15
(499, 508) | 0.15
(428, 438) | 0.03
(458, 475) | -0.01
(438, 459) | -0.01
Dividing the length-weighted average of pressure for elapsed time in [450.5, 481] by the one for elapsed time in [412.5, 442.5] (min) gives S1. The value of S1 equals 1.07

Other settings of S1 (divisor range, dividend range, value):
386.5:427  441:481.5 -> 1.04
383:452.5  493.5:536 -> 0.94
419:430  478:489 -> 1.11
